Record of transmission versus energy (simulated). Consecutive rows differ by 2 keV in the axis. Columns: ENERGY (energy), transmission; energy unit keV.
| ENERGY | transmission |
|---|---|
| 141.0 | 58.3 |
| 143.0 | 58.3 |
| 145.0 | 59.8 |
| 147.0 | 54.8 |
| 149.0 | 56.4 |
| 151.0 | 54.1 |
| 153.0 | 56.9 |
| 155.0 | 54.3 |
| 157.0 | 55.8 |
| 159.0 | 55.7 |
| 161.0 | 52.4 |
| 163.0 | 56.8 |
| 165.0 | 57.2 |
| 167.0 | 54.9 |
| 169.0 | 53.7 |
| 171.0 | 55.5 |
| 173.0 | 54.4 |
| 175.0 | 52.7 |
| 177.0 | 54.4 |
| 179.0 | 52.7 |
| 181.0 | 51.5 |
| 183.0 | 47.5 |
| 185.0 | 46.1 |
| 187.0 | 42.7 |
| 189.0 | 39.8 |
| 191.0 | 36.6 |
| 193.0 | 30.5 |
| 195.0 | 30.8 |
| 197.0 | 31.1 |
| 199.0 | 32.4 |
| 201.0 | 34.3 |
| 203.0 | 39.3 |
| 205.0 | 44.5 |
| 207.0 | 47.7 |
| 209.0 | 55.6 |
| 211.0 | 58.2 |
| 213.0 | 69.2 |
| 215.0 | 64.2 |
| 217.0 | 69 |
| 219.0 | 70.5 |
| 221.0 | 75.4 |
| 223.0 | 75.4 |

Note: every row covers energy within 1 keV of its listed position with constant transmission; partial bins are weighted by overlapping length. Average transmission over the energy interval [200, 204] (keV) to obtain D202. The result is 36.8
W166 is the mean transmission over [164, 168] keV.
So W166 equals 56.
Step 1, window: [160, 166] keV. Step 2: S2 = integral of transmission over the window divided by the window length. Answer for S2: 55.5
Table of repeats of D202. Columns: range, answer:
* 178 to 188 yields 48.1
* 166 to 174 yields 54.6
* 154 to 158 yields 55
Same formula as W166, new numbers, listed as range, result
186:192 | 39.7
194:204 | 33.6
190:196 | 32.6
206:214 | 57.7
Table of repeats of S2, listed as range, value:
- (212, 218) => 67.5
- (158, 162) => 54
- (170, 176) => 54.2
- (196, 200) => 31.8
